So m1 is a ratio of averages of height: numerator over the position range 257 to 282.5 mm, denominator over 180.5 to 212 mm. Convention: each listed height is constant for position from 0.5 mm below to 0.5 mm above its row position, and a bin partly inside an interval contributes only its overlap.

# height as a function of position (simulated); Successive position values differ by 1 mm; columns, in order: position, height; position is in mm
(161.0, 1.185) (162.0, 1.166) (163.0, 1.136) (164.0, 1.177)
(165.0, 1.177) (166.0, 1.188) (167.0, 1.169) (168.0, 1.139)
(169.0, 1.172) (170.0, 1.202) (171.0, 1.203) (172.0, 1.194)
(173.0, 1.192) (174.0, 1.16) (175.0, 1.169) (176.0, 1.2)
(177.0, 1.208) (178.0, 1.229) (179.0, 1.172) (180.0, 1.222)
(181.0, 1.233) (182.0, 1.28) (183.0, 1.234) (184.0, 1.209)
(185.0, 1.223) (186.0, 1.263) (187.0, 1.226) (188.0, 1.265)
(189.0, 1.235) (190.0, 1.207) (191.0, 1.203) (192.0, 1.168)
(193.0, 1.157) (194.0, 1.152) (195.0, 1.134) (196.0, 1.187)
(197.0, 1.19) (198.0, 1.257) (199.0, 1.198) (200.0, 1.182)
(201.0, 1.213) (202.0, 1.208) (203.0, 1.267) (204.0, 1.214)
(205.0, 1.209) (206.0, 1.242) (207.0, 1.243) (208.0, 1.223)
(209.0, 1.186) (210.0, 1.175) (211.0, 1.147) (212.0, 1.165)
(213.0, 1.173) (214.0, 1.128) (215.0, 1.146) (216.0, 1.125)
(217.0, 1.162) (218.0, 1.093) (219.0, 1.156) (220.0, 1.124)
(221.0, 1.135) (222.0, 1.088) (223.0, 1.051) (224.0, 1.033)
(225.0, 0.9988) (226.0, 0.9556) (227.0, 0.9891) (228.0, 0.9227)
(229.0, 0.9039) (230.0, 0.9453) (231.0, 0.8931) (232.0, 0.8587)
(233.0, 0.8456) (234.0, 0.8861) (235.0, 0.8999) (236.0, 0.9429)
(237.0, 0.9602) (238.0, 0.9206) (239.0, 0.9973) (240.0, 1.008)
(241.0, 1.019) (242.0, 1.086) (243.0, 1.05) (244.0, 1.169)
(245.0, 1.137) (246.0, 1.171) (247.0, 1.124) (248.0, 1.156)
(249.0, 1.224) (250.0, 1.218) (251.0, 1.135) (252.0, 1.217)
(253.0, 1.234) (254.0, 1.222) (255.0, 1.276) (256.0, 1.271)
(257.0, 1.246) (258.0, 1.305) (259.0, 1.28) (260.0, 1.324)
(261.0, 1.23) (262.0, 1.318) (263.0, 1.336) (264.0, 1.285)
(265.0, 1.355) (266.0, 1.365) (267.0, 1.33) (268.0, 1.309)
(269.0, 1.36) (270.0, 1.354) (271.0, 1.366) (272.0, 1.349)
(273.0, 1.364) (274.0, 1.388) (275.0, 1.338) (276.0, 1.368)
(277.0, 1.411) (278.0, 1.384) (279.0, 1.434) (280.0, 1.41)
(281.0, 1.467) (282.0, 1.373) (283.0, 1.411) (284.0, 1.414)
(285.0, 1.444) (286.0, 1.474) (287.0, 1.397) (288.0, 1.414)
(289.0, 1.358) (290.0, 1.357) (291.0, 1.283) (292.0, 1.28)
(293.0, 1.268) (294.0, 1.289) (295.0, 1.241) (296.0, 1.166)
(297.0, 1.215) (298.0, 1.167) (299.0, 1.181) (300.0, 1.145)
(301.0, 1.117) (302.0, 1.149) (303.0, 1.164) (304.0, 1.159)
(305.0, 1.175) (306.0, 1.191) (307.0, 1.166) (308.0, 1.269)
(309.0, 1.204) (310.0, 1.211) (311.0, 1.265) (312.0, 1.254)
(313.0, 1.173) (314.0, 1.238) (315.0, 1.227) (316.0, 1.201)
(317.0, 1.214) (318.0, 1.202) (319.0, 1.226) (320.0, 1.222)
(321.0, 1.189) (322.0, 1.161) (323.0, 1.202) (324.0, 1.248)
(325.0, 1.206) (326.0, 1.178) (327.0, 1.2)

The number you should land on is 1.12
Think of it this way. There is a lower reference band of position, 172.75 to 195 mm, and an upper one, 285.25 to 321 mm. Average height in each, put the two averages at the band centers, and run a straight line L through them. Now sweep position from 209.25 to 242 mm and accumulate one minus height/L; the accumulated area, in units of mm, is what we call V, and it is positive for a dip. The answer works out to 5.1 mm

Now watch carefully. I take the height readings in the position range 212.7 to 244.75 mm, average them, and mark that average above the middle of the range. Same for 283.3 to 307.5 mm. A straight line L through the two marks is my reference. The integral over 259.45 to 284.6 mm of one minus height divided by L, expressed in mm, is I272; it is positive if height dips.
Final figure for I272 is -4.0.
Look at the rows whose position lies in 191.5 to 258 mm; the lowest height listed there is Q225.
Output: 0.8456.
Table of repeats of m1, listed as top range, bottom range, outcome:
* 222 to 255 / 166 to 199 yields 0.87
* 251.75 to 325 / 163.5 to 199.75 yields 1.07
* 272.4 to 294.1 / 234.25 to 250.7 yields 1.29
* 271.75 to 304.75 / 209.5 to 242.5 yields 1.28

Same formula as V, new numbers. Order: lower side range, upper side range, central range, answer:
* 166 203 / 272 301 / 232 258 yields 3.8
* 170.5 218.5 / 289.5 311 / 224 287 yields 0.2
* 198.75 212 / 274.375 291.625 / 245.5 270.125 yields 1.3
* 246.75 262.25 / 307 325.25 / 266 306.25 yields -2.8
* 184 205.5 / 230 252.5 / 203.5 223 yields -0.4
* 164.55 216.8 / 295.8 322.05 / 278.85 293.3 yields -2.3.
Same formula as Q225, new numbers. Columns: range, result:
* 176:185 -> 1.172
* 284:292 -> 1.28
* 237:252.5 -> 0.9206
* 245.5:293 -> 1.124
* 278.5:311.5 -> 1.117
